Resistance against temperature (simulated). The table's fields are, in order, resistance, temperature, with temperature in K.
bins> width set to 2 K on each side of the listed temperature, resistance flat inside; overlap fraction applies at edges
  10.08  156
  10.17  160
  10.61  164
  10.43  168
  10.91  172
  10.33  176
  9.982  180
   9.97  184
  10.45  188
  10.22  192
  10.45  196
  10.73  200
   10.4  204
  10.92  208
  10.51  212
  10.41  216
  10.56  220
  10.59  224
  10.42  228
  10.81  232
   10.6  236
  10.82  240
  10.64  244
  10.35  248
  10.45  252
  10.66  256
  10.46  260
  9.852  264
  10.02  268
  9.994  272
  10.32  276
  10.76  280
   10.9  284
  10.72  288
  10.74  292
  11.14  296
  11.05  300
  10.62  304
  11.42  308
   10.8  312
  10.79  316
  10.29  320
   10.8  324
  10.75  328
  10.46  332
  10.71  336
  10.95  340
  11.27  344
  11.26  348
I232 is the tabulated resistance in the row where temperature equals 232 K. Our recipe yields 10.81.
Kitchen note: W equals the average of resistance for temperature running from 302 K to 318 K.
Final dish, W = 10.9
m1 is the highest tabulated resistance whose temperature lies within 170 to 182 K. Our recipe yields 10.91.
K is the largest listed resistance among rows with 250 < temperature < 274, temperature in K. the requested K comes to 10.66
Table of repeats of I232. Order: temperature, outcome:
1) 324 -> 10.8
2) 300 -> 11.05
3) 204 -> 10.4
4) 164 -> 10.61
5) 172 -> 10.91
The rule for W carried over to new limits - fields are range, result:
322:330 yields 10.8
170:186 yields 10.3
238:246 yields 10.7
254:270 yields 10.2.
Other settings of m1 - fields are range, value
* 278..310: 11.42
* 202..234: 10.92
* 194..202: 10.73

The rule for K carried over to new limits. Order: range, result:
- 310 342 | 10.95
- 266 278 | 10.32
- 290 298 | 11.14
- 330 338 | 10.71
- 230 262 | 10.82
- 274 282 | 10.76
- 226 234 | 10.81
